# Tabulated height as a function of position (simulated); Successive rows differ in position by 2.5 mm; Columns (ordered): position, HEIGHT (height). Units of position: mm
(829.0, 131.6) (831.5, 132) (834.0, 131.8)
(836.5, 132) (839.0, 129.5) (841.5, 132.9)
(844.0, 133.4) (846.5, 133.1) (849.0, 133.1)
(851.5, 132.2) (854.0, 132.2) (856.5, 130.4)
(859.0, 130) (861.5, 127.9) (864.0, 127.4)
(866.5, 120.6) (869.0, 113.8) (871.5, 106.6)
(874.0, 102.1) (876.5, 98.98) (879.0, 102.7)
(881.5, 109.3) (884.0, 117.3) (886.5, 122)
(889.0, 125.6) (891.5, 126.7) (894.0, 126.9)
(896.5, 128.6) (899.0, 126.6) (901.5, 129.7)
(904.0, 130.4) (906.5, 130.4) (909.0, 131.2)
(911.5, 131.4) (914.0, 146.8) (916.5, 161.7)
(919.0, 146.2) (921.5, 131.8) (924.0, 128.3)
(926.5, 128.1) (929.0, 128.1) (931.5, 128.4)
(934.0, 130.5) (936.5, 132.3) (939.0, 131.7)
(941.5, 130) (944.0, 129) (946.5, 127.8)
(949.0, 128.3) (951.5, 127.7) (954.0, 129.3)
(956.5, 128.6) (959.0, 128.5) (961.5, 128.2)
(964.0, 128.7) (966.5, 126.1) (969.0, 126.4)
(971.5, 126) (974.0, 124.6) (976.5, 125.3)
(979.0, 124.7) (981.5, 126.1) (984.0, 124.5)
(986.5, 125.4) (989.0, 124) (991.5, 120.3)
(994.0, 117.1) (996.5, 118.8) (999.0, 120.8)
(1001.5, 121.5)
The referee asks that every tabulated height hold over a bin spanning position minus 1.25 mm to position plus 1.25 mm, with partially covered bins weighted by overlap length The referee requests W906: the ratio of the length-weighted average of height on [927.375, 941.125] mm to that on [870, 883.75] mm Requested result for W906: 1.2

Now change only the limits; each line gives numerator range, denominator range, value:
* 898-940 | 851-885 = 1.14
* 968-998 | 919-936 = 0.95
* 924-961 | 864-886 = 1.17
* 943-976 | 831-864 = 0.97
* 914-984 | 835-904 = 1.05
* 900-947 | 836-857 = 1.01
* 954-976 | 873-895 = 1.11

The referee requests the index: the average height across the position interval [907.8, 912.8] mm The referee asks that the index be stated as 131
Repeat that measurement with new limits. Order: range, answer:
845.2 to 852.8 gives 133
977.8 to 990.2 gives 125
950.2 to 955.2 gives 128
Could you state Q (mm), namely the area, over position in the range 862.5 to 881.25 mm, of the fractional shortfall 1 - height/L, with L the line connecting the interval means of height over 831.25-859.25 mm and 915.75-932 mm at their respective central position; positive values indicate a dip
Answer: 3.2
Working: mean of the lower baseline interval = 132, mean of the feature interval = 110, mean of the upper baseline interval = 136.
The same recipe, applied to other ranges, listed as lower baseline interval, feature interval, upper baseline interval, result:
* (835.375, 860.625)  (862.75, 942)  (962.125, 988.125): 1.97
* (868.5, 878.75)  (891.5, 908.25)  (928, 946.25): -2.00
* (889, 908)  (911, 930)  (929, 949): -1.34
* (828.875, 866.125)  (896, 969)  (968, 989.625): -2.39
